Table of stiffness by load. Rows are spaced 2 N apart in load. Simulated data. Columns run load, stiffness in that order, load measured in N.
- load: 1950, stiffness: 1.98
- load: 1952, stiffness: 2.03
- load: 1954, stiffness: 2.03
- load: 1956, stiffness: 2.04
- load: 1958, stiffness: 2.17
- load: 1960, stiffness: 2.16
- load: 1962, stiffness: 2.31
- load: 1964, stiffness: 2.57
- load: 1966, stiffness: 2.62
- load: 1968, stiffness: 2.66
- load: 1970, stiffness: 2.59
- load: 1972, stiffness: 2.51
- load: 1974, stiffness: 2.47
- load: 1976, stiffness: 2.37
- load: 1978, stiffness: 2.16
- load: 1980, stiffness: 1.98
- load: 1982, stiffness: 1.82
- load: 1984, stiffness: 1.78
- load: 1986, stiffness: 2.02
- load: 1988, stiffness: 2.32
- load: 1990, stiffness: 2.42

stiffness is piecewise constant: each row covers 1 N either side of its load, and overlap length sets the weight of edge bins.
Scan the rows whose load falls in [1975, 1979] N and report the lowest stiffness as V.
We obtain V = 2.16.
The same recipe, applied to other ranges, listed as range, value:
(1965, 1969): 2.62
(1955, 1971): 2.04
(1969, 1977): 2.37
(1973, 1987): 1.78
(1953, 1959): 2.03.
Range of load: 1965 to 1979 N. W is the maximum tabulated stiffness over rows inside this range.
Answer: 2.66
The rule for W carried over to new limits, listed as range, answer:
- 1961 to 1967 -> 2.62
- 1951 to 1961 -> 2.17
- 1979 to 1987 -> 2.02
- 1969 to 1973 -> 2.59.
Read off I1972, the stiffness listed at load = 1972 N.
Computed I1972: 2.51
